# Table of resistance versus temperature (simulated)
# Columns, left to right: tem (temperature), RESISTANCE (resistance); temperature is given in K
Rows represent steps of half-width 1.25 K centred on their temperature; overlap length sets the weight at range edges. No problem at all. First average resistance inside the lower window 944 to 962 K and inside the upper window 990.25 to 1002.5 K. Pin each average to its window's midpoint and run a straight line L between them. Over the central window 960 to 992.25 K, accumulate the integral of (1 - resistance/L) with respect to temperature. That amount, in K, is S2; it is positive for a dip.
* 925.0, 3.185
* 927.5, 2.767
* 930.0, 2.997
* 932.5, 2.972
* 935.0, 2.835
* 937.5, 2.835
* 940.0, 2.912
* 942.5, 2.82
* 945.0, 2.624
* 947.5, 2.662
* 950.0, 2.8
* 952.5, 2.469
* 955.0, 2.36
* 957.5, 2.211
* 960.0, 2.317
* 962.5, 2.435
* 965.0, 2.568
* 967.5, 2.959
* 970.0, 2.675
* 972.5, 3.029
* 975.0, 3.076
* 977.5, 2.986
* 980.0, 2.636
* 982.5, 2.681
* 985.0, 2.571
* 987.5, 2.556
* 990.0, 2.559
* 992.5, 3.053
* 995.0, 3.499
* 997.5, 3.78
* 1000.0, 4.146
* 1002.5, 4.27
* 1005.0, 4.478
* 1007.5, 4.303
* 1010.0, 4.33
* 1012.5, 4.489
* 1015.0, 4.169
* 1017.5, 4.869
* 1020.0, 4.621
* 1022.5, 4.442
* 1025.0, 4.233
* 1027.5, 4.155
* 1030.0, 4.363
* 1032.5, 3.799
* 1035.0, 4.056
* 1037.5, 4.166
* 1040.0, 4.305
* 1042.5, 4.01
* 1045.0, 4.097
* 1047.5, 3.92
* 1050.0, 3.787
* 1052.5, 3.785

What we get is 3.6 K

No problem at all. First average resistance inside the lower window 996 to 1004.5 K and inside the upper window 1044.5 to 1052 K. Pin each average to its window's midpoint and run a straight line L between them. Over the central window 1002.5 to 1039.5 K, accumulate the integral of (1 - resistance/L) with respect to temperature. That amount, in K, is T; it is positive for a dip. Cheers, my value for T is -2.9 K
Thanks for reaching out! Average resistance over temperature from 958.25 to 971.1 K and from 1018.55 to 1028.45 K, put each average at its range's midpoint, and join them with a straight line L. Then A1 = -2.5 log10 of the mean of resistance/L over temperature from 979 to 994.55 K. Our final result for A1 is 0.20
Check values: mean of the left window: 2.58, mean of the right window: 4.38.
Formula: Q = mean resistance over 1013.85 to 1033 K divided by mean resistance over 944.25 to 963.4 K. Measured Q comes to 1.75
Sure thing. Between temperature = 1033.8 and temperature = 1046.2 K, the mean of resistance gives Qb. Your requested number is 4.13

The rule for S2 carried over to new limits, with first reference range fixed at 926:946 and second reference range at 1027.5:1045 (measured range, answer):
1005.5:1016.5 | -1.6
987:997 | 1.6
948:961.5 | 2.8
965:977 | 1.4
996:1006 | -1.3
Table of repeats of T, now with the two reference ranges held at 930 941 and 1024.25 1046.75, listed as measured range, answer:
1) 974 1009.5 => 2.5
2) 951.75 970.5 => 4.2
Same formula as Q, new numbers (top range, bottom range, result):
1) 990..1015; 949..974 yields 1.54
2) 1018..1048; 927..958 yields 1.54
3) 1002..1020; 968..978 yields 1.51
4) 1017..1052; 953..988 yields 1.58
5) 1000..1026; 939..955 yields 1.64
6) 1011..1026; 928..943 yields 1.55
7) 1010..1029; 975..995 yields 1.58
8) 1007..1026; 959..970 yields 1.72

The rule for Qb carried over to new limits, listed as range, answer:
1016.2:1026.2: 4.54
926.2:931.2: 2.88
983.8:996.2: 2.85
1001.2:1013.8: 4.37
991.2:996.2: 3.27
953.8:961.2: 2.3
